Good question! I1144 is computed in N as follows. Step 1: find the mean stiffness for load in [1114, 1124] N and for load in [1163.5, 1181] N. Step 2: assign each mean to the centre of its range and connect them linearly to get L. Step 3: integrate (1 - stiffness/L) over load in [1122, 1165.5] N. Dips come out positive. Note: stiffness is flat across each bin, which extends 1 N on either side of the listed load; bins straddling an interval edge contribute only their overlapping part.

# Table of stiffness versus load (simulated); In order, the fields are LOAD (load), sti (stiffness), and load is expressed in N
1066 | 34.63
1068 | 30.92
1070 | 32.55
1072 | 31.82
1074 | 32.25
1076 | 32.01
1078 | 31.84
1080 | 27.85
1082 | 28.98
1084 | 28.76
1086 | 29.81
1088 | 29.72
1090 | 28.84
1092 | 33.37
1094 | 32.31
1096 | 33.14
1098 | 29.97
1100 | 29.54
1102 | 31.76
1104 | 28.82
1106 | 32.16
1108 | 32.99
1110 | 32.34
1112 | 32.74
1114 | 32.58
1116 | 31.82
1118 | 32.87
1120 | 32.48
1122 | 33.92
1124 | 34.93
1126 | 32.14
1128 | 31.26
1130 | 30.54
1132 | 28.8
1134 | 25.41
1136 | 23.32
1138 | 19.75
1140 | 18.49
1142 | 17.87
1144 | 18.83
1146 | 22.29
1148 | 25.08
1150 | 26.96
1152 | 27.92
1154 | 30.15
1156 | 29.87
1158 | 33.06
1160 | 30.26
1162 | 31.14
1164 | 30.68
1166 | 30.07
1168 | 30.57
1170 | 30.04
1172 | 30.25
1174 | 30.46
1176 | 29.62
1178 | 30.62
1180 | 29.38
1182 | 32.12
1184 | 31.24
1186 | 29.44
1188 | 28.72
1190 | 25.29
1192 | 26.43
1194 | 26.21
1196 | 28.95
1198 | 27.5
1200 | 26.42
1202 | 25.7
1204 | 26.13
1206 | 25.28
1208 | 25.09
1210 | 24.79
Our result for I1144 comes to 6.0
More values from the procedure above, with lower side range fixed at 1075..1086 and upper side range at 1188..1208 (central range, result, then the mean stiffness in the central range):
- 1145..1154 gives 0.6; 26.1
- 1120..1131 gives -1.5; 32.6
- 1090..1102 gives -0.8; 31.4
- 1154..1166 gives -1.4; 30.9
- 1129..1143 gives 2.4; 23.5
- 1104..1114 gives -1.1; 32.2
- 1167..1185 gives -2.2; 30.5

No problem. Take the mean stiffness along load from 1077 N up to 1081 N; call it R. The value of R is 29.8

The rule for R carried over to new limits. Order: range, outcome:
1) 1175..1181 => 29.9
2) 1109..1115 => 32.6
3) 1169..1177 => 30.1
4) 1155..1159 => 31.5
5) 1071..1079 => 32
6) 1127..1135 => 29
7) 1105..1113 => 32.6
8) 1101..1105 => 30.3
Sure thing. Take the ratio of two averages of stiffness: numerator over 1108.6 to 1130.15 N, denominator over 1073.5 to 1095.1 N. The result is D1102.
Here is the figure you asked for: 1.07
